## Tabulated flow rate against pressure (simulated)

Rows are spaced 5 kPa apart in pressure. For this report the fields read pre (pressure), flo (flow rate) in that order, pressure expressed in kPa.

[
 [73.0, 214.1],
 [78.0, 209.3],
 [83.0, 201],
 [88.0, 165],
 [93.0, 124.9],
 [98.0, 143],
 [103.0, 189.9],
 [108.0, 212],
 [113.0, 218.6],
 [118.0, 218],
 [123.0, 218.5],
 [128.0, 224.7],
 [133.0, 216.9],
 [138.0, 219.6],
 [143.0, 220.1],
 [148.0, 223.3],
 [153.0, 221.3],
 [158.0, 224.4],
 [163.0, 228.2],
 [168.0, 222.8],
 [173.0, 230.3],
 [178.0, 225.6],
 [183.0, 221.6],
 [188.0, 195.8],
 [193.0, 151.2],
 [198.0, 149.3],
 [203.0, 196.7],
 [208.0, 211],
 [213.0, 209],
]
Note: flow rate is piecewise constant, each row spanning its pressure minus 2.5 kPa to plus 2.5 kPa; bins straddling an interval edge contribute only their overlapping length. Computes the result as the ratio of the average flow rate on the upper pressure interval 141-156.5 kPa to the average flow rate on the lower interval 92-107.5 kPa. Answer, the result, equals 1.36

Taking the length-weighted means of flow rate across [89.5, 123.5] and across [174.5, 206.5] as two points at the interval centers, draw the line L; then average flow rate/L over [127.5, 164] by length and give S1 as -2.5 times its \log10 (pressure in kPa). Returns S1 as -0.173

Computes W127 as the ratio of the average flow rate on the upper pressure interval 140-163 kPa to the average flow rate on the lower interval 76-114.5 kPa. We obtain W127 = 1.2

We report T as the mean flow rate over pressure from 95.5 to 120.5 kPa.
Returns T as 196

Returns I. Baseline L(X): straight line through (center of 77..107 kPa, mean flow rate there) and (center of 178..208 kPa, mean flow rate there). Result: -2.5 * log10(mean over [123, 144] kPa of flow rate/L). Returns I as -0.22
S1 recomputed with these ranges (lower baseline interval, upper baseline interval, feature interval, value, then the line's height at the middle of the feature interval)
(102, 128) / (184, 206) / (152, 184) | -0.187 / 190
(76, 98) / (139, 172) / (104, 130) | -0.121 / 194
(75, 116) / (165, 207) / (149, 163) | -0.152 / 195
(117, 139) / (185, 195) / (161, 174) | -0.178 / 192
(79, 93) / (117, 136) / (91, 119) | 0.079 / 196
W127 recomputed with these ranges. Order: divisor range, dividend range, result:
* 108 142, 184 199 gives 0.79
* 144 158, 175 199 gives 0.86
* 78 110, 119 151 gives 1.26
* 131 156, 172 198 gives 0.90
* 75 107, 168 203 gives 1.13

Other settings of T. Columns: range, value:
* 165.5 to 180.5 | 226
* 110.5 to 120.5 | 218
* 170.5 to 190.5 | 218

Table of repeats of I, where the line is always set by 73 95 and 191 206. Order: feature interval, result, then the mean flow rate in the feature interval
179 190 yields -0.242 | 212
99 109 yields -0.072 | 191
